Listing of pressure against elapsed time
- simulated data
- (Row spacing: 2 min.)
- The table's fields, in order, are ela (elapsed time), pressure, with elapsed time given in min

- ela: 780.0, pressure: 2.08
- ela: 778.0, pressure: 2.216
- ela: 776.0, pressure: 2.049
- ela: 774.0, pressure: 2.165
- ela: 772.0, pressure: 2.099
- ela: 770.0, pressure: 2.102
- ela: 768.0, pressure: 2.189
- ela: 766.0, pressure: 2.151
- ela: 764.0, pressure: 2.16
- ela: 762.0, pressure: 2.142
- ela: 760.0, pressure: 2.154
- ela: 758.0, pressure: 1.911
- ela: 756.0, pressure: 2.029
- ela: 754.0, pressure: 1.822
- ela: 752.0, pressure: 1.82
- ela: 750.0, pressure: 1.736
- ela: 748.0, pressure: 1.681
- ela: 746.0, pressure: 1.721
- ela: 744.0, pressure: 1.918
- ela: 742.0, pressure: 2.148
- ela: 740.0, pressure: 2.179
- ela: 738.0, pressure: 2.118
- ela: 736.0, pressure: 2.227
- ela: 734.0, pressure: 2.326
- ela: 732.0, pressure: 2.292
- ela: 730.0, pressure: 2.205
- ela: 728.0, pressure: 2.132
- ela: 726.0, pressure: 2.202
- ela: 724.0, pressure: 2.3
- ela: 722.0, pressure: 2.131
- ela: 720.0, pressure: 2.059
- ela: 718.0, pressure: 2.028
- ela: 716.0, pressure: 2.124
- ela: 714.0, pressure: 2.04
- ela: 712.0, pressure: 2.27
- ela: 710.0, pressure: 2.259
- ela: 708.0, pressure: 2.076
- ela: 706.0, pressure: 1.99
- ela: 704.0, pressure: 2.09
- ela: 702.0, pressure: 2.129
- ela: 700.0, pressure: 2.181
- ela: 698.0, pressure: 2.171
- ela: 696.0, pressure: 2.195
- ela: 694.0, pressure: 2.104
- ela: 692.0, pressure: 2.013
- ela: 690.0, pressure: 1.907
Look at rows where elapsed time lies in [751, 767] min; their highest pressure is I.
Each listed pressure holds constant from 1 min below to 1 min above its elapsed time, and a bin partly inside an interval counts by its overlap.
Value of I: 2.16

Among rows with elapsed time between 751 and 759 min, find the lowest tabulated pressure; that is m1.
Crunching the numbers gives 1.82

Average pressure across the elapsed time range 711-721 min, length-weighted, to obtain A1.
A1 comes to 2.1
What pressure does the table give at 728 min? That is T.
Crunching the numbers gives 2.132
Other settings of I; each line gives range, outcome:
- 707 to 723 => 2.27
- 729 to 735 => 2.326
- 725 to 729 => 2.202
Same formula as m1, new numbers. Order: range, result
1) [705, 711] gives 1.99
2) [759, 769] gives 2.142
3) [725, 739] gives 2.118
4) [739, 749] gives 1.681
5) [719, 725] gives 2.059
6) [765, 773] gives 2.099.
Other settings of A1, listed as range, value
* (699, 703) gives 2.16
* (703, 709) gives 2.05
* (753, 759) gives 1.92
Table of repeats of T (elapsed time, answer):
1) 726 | 2.202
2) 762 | 2.142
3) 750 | 1.736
